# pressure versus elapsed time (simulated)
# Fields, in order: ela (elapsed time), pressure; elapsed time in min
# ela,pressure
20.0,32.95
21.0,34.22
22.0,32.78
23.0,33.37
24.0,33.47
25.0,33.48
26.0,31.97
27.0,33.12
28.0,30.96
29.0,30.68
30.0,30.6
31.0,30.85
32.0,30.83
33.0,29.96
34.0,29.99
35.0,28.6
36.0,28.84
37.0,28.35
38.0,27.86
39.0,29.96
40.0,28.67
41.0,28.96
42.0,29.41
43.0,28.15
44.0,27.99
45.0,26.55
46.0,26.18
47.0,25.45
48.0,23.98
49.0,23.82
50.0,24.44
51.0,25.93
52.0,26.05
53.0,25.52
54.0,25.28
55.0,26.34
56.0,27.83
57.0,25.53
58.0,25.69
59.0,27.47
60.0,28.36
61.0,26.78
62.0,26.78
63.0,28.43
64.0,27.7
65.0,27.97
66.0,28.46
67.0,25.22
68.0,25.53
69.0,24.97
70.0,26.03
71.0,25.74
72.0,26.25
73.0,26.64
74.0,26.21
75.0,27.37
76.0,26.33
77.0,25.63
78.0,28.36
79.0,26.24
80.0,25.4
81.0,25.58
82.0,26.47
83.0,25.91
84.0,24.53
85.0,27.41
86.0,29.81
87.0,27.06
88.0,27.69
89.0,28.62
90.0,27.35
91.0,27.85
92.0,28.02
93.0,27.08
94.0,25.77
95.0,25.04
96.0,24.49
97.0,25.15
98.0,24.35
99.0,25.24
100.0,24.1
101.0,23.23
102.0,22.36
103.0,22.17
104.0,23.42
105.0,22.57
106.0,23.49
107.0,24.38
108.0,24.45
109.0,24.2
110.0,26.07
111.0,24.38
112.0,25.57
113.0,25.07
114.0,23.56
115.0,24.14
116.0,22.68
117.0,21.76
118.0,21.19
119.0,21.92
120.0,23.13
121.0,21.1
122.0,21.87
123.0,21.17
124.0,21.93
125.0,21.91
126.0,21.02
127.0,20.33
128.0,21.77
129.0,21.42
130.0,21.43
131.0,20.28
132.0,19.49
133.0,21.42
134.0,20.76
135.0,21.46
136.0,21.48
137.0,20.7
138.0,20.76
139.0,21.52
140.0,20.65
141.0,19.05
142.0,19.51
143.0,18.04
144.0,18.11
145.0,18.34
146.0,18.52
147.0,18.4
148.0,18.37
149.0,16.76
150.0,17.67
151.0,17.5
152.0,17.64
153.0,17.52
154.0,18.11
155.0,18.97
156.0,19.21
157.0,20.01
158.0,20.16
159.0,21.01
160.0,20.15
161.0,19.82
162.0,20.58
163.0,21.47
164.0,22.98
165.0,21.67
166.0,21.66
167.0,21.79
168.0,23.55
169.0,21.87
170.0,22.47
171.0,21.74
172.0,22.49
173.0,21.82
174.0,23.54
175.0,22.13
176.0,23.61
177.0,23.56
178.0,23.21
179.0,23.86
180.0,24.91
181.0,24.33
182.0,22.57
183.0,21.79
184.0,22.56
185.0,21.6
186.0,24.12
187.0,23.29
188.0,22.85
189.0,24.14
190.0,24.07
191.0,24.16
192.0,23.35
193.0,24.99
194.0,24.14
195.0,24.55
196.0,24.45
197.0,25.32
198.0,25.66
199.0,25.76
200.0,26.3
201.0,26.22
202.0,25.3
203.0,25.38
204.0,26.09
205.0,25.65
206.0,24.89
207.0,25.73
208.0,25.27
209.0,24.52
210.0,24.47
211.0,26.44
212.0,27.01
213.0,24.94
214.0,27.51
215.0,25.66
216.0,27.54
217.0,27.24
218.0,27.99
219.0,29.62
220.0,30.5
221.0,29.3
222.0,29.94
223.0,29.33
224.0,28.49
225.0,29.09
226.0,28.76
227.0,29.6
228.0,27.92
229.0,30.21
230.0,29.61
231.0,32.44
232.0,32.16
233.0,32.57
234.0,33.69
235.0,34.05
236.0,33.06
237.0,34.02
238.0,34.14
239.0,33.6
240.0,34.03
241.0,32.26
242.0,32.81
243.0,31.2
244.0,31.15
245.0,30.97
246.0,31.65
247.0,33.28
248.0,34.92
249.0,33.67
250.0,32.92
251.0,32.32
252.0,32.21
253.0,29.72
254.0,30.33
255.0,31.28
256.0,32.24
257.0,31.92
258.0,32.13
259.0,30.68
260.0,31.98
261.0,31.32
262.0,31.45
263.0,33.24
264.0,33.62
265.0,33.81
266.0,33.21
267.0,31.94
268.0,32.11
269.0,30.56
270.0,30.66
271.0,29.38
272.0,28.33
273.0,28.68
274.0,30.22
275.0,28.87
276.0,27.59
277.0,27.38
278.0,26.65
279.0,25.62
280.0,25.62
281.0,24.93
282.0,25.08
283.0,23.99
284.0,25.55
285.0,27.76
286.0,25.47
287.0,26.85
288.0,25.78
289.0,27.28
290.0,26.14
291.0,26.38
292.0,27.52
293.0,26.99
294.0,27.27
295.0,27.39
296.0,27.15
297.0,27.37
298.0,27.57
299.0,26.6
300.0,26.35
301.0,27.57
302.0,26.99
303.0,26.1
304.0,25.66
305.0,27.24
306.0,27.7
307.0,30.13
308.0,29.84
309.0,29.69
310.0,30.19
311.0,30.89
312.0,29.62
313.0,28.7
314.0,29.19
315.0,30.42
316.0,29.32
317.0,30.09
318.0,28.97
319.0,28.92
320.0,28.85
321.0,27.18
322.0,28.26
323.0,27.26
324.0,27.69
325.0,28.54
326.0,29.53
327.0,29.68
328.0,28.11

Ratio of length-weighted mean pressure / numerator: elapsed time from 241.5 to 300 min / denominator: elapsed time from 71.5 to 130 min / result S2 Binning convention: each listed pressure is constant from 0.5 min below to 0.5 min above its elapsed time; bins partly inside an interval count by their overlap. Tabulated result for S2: 1.2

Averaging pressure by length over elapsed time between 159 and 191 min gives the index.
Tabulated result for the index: 22.6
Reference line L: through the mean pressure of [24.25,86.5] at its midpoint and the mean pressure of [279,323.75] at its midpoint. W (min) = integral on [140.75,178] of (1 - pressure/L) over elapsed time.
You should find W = 9.78 min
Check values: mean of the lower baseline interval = 27.5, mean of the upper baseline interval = 27.6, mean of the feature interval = 20.3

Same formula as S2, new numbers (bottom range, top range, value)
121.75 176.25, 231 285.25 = 1.51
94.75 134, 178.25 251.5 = 1.22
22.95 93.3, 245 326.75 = 1.05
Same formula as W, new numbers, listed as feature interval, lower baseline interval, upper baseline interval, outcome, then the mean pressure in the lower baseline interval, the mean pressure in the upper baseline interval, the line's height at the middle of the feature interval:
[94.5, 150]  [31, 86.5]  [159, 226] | 8.6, 27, 24.6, 25.9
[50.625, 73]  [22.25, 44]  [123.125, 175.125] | 1.1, 30.4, 20.4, 27.9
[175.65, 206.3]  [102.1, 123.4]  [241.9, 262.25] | 4.2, 23.2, 31.9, 28.1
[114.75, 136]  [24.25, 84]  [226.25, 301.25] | 5.1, 27.5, 30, 28.4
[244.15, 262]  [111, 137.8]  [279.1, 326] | -4.1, 21.9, 27.6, 26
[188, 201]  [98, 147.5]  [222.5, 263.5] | 1.4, 21.9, 31.8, 27.8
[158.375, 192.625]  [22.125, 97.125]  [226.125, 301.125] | 7.5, 27.6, 30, 28.9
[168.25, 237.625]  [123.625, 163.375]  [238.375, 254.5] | 2.3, 19.8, 32.3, 27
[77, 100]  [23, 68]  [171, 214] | 0.5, 28.2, 24.3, 27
